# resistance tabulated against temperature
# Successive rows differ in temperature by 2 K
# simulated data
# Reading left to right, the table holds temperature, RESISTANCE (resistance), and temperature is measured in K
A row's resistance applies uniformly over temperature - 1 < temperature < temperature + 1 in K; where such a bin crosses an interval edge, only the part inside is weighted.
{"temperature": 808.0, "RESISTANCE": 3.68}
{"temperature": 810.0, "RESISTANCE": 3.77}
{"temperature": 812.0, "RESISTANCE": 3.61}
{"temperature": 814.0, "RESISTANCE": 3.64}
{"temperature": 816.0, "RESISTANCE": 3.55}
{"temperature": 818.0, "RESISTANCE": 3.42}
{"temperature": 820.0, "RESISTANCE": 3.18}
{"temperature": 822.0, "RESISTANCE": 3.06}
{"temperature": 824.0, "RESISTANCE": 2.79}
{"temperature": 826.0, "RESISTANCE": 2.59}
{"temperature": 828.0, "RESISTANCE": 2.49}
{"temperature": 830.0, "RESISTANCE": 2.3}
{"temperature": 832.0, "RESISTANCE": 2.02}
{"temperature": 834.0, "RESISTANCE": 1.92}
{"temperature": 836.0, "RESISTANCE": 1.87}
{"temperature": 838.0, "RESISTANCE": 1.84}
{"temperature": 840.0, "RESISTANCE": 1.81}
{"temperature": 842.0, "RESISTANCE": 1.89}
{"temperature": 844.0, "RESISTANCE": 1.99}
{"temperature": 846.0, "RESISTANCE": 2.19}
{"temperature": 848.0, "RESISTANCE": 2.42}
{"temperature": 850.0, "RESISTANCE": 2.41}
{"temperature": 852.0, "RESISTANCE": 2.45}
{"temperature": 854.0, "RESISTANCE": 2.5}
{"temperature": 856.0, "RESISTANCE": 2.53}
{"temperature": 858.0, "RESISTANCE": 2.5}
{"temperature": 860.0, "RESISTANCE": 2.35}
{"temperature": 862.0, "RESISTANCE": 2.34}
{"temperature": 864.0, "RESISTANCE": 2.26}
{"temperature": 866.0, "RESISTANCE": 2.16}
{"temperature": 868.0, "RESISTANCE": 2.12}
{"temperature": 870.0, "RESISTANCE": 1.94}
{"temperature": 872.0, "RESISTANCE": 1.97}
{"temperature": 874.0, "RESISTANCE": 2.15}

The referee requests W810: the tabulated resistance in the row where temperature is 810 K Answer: 3.77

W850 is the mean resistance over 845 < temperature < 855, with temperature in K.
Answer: 2.39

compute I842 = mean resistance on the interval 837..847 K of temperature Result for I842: 1.94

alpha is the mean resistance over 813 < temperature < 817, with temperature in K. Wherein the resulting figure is 3.59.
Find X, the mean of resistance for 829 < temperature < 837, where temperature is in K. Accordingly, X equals 2.03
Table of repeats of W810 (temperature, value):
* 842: 1.89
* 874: 2.15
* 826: 2.59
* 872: 1.97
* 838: 1.84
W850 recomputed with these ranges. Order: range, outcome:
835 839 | 1.85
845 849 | 2.3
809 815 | 3.67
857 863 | 2.4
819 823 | 3.12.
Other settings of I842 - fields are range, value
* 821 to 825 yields 2.92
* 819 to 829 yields 2.82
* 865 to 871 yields 2.07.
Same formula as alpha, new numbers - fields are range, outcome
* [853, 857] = 2.51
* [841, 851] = 2.18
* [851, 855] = 2.48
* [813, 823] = 3.37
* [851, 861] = 2.47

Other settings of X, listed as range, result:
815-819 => 3.48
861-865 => 2.3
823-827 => 2.69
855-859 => 2.51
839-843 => 1.85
